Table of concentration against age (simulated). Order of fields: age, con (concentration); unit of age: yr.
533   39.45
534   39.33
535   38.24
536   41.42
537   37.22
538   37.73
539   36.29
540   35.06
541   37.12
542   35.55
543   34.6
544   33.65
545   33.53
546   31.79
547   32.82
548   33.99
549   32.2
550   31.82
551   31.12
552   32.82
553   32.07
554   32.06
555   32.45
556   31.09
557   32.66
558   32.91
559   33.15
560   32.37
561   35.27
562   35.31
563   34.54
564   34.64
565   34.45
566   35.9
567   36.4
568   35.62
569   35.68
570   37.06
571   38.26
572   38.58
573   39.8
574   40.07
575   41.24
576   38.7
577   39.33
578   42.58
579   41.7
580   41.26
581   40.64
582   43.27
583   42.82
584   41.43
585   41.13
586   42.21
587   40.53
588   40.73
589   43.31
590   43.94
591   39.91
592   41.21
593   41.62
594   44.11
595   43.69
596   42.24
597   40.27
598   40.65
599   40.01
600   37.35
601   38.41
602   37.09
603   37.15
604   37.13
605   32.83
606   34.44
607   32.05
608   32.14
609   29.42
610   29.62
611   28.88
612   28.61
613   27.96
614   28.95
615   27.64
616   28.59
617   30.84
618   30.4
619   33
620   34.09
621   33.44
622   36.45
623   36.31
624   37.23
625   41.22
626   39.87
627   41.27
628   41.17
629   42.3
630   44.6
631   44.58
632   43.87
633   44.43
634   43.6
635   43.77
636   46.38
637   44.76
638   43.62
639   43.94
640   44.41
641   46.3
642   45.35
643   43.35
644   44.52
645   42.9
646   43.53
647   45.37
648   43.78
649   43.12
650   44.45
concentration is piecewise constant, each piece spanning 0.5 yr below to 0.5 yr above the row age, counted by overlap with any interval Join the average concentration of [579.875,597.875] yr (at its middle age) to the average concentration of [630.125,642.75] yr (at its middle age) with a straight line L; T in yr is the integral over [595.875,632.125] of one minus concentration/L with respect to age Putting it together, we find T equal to 6.5 yr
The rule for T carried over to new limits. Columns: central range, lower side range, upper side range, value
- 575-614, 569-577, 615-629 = -0.8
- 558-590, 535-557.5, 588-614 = -2.8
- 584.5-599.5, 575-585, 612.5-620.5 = -1.6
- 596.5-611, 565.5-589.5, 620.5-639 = 1.9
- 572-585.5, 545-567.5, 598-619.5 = -3.3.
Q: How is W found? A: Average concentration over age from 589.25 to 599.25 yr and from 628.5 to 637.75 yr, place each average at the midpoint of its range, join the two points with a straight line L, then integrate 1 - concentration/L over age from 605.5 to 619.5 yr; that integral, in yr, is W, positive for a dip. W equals 4.2 yr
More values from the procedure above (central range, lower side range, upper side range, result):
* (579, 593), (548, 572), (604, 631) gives -3.1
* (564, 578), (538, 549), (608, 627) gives -1.7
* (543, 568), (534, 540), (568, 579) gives 3.4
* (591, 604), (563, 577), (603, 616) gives -2.9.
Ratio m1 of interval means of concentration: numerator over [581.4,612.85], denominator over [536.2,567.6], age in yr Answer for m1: 1.1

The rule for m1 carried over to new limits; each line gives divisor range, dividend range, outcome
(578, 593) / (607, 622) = 0.73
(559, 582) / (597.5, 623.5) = 0.88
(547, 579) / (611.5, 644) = 1.10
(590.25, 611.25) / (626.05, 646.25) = 1.17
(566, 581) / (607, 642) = 0.96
